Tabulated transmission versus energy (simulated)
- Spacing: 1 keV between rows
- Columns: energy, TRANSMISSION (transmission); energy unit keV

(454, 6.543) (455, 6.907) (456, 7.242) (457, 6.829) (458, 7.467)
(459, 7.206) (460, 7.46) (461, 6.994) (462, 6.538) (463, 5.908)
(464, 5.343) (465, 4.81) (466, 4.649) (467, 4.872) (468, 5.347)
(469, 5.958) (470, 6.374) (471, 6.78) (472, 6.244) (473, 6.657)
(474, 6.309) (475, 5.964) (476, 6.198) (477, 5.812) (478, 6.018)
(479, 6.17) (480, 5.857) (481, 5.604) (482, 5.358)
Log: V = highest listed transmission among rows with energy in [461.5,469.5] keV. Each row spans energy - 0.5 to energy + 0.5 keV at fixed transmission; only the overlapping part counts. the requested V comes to 6.538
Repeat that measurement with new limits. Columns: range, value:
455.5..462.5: 7.467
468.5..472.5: 6.78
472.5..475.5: 6.657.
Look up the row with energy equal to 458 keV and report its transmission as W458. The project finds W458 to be 7.467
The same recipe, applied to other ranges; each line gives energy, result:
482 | 5.358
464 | 5.343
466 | 4.649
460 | 7.46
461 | 6.994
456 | 7.242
